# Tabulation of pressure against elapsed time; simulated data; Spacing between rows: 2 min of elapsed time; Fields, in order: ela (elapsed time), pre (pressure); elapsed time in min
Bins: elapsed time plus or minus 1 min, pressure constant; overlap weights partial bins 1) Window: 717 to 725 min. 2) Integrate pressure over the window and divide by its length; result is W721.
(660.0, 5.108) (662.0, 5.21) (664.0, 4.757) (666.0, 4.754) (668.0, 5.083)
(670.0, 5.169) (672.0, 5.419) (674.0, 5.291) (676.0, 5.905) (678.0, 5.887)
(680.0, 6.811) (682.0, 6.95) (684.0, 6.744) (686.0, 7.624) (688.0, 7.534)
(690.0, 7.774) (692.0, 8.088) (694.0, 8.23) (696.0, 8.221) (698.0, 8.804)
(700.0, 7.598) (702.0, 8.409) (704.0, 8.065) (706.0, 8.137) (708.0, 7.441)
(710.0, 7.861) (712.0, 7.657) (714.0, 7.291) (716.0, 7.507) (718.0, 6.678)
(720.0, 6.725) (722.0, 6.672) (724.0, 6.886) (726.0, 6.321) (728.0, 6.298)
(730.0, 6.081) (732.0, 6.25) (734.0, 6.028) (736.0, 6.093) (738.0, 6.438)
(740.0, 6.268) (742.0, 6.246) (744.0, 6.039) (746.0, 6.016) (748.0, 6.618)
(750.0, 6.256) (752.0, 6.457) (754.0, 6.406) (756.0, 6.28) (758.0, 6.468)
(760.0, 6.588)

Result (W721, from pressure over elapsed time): 6.74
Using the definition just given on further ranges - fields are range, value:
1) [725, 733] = 6.24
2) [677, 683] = 6.55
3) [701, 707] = 8.2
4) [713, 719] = 7.16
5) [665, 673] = 5.11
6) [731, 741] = 6.22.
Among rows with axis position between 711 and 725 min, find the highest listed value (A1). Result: 7.657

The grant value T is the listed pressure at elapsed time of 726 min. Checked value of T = 6.321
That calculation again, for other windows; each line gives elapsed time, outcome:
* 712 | 7.657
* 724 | 6.886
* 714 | 7.291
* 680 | 6.811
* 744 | 6.039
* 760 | 6.588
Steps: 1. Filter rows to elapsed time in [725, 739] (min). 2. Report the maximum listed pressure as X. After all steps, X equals 6.438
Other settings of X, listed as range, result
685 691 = 7.774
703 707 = 8.137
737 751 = 6.618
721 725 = 6.886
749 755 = 6.457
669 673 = 5.419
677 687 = 7.624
